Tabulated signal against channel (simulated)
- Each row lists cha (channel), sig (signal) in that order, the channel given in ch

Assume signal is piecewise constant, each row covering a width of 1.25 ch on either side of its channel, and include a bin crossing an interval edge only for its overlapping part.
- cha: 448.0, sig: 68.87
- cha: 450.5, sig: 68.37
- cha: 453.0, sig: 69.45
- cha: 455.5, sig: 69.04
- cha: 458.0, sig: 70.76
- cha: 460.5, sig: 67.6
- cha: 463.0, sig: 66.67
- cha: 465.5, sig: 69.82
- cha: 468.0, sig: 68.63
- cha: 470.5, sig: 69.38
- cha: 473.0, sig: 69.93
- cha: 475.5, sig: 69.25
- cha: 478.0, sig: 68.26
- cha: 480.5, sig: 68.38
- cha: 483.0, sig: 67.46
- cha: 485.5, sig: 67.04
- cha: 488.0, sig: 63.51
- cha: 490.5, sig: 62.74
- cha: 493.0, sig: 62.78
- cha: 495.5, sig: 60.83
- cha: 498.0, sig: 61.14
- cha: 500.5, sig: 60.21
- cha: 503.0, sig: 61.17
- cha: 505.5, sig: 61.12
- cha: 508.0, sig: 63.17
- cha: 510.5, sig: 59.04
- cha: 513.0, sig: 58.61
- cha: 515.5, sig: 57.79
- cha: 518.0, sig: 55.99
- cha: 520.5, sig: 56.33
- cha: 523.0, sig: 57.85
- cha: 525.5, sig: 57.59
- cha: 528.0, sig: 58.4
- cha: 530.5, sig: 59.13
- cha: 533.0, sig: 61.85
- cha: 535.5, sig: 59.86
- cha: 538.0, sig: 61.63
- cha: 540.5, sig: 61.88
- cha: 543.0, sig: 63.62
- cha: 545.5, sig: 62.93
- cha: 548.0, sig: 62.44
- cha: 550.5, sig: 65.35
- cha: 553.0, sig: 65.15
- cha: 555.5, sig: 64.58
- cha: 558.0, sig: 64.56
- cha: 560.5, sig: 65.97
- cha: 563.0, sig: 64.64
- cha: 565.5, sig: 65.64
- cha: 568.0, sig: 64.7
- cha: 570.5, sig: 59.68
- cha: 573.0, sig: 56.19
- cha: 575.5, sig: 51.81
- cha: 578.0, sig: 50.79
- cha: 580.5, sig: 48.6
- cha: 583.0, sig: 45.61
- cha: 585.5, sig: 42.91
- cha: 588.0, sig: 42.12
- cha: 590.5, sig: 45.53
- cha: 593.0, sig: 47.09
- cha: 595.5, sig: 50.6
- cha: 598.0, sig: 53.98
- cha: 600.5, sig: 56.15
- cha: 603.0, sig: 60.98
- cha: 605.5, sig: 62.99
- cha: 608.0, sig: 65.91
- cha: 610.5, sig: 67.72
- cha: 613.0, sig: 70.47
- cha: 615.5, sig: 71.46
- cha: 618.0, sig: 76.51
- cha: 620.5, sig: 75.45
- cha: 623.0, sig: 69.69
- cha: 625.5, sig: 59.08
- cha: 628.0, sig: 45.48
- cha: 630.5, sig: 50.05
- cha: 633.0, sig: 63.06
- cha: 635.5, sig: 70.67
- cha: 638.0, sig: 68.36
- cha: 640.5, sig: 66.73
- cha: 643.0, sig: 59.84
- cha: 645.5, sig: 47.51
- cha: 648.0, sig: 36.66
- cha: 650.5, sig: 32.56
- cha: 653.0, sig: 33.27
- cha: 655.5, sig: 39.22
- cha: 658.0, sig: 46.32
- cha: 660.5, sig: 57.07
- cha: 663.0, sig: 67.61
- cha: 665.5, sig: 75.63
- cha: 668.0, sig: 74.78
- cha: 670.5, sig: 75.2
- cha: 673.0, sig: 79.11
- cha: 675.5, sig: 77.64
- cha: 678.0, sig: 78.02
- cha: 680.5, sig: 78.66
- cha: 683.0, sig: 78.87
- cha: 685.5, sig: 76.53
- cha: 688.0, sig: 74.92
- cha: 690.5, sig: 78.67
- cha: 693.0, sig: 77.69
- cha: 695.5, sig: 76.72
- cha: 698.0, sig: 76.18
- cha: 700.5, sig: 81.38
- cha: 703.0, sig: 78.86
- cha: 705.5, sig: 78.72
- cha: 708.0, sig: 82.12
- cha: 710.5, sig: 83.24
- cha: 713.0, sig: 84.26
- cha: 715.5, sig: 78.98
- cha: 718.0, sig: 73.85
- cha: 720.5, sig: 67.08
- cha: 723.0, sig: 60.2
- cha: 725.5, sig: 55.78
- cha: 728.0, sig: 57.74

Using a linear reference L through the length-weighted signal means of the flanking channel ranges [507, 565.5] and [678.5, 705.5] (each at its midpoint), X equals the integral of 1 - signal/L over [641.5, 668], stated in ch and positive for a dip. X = 8.28 ch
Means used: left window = 61.3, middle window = 50.9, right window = 77.9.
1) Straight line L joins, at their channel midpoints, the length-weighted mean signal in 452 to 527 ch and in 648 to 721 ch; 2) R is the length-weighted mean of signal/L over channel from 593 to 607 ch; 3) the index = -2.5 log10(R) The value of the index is 0.20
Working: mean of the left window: 64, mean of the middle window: 56.2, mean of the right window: 70.6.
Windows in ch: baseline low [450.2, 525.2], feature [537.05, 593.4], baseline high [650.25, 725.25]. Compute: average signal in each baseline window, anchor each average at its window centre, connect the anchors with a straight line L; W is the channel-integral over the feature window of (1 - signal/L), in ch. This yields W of 7.7 ch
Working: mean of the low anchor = 64.3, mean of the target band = 57.7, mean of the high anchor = 71.1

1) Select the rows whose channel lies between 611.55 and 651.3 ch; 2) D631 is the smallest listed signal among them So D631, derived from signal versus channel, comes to 32.56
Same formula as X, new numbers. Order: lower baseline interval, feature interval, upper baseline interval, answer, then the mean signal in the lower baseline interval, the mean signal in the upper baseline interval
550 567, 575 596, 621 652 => 5.10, 65.1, 56.1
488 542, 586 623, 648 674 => -1.53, 60.1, 56.8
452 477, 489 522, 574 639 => 2.92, 69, 58.1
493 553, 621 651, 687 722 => 6.05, 60.5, 77.9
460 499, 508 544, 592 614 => 2.53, 66.5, 59.6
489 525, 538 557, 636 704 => -0.64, 59.9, 66.4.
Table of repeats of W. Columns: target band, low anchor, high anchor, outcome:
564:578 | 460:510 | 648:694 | 1.4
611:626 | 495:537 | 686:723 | -0.4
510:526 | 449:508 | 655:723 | 2.4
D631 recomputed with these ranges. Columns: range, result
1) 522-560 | 57.59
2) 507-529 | 55.99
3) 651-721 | 33.27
